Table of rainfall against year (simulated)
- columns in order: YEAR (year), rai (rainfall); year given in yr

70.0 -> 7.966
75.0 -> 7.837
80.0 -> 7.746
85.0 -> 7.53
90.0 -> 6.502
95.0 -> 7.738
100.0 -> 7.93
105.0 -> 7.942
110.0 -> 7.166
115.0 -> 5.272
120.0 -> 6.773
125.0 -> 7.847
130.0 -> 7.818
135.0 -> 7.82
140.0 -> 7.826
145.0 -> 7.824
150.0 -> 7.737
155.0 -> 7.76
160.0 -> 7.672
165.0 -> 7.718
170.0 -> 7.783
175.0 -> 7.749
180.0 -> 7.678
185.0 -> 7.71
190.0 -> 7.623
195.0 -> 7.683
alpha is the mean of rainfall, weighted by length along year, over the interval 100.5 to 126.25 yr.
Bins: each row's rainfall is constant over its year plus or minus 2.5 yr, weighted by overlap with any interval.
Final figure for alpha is 7.03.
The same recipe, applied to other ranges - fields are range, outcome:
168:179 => 7.75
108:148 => 7.3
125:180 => 7.77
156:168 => 7.71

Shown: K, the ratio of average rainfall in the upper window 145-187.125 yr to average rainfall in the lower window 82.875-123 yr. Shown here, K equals 1.09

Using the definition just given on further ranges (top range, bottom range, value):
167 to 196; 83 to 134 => 1.06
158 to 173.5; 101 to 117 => 1.11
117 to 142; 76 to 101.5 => 1.01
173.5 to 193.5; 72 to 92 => 1.03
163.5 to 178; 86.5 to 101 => 1.06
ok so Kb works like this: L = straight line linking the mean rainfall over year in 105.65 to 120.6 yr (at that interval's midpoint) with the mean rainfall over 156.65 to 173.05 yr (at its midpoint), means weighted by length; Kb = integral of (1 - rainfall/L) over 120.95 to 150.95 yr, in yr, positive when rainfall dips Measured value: -3.0 yr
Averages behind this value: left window 6.55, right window 7.73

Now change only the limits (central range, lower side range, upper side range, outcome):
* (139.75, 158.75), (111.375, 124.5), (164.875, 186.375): -1.8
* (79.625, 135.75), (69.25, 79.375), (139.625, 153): 3.7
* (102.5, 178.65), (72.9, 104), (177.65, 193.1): 1.1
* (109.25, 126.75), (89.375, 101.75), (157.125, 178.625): 2.1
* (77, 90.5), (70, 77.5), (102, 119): 0.4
